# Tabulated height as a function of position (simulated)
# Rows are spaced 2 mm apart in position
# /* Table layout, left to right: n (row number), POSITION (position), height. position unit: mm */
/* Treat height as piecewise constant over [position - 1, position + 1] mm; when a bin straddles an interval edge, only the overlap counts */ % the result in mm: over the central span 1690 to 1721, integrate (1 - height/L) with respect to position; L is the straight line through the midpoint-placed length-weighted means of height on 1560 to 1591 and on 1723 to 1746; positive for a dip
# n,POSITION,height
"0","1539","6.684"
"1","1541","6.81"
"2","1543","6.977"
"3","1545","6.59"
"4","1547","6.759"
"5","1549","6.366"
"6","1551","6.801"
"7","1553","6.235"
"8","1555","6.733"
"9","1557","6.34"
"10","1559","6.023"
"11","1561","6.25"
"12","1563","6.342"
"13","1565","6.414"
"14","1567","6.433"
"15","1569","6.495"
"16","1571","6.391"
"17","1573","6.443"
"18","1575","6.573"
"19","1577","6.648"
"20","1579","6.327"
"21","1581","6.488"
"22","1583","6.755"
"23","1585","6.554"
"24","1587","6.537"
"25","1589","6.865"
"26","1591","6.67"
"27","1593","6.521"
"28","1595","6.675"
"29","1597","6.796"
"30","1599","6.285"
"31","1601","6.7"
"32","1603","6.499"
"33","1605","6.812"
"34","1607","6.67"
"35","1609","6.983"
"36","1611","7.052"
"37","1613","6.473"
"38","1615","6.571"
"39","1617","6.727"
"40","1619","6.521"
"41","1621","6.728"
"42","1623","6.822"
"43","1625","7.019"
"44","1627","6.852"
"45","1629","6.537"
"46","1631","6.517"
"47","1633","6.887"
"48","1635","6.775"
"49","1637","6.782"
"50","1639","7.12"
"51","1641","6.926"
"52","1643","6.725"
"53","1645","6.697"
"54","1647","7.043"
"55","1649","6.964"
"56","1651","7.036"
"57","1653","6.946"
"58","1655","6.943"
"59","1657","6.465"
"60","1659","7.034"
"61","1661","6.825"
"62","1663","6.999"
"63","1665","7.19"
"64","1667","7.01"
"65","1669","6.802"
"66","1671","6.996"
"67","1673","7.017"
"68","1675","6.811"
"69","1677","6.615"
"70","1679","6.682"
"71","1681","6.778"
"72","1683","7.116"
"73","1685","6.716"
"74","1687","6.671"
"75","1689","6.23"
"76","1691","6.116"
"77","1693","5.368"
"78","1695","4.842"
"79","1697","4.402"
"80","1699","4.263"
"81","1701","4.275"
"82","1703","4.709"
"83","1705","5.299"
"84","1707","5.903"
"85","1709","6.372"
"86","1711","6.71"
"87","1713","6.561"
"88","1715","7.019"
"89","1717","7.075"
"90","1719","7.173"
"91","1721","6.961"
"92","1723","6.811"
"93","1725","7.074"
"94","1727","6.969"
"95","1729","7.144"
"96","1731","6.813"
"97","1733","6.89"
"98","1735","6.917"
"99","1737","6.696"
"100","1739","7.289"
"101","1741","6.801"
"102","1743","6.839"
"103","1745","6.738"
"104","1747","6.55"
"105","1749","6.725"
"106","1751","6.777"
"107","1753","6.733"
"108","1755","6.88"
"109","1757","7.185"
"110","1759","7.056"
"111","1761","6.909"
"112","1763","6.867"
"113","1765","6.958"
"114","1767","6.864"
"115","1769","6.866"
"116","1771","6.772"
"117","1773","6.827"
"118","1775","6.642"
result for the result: 4.84 mm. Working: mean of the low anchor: 6.51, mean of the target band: 5.78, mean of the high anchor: 6.92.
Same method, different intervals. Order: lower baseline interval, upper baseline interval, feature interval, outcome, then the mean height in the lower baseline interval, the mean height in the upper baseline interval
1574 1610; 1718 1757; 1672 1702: 3.6 mm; 6.63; 6.89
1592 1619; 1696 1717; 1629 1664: -3.4 mm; 6.67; 5.62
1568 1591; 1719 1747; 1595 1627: -0.4 mm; 6.56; 6.91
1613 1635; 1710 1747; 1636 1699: 1.7 mm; 6.71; 6.91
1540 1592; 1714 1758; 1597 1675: -1.5 mm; 6.53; 6.91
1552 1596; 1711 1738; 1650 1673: -0.7 mm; 6.49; 6.92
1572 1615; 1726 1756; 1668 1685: -0.2 mm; 6.63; 6.85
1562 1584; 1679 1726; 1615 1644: -2.1 mm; 6.48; 6.12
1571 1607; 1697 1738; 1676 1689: -0.6 mm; 6.59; 6.33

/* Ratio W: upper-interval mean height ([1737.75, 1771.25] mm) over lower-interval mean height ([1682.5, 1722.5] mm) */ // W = 1.15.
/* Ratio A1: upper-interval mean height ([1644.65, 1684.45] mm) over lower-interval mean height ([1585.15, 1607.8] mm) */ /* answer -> 1.0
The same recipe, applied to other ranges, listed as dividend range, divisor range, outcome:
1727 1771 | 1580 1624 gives 1.03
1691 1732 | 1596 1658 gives 0.90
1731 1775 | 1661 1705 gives 1.11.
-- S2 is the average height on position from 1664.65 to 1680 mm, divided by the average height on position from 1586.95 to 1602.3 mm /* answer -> 1.0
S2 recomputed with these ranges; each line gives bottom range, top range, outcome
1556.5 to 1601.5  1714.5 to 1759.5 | 1.06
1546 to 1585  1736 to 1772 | 1.06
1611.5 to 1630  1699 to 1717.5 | 0.88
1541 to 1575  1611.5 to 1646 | 1.04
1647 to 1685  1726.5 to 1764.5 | 1.00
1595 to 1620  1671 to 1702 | 0.90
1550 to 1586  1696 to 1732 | 0.96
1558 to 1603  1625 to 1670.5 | 1.06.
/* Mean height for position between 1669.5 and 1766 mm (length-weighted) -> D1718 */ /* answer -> 6.51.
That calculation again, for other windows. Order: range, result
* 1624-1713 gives 6.46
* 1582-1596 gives 6.65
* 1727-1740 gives 6.96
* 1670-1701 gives 6.11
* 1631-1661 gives 6.87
